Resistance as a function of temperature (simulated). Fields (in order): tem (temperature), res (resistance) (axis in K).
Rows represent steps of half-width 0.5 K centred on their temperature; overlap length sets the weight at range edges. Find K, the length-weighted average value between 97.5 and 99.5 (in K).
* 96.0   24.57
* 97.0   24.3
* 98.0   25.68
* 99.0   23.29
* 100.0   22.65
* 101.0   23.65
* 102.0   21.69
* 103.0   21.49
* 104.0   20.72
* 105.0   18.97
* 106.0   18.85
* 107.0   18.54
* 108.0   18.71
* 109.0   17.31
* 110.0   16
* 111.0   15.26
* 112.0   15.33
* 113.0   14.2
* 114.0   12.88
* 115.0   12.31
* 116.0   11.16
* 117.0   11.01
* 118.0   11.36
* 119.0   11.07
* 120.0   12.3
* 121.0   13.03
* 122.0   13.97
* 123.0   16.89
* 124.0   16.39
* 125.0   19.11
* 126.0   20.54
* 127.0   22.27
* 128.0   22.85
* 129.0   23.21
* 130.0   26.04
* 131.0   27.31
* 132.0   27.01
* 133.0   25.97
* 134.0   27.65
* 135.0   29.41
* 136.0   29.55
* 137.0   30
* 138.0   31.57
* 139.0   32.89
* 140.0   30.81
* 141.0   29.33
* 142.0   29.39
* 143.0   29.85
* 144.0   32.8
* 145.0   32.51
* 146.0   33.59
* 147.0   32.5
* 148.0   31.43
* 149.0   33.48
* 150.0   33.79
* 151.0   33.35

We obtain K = 24.5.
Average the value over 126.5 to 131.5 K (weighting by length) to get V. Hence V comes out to 24.3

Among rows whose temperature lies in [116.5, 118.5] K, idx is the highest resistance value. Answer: 11.36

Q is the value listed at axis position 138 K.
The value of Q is 31.57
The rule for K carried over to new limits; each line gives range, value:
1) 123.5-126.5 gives 18.7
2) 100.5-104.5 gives 21.9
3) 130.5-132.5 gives 27.2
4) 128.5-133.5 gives 25.9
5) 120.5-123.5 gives 14.6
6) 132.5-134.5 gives 26.8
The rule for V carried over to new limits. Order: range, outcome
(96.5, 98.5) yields 25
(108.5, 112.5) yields 16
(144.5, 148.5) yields 32.5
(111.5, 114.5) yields 14.1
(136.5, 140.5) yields 31.3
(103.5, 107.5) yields 19.3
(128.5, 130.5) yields 24.6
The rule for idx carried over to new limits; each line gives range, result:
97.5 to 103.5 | 25.68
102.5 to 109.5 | 21.49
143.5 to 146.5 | 33.59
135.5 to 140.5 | 32.89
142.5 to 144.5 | 32.8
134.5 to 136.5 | 29.55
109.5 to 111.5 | 16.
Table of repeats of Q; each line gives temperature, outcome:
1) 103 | 21.49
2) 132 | 27.01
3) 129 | 23.21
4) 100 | 22.65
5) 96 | 24.57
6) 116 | 11.16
